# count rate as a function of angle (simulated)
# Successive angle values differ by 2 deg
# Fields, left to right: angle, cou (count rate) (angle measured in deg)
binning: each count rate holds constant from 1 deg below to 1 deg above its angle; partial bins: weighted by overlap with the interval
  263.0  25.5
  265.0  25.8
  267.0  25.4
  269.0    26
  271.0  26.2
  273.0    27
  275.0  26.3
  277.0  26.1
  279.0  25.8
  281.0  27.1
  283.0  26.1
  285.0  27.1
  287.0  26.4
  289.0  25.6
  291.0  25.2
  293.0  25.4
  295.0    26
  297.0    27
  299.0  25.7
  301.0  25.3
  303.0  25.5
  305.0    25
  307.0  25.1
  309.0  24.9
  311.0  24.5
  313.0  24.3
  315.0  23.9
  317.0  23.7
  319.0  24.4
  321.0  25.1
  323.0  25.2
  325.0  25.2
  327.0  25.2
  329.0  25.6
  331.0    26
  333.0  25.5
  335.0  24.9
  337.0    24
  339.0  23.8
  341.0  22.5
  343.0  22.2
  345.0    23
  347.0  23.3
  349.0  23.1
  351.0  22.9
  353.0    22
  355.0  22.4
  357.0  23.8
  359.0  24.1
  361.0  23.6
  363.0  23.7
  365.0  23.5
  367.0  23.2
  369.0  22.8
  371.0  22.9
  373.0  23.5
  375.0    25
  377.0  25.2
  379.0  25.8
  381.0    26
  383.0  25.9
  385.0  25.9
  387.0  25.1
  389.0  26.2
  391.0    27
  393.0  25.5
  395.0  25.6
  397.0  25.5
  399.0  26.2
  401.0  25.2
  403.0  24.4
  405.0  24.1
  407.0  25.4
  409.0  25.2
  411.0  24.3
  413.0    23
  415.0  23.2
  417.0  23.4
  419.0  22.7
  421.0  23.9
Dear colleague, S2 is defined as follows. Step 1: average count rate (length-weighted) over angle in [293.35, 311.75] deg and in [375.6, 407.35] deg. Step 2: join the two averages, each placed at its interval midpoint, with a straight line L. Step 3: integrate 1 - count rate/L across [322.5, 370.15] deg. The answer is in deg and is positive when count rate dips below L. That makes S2 3.20 deg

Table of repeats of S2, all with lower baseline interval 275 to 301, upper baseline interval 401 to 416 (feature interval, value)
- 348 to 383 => 1.6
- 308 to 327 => 0.8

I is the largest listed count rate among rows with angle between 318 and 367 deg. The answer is 26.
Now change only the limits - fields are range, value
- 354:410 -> 27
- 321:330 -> 25.6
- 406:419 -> 25.4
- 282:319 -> 27.1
